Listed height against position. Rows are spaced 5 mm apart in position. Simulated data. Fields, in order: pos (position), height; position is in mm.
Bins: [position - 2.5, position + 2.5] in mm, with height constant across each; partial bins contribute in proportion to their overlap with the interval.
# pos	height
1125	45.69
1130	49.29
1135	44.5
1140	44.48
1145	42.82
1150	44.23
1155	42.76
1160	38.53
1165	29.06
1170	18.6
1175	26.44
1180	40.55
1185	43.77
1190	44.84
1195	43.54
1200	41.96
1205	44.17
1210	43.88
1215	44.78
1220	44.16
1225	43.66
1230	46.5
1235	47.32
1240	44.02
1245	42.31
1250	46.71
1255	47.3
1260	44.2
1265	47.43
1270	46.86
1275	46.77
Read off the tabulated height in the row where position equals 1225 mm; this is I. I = 43.66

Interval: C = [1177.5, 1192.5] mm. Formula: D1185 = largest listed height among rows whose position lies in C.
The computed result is 44.84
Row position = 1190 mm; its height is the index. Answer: 44.84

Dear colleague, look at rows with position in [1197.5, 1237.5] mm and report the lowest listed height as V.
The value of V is 41.96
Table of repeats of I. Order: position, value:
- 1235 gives 47.32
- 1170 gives 18.6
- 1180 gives 40.55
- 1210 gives 43.88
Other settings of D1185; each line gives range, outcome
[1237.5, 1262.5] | 47.3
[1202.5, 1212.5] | 44.17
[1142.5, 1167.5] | 44.23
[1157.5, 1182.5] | 40.55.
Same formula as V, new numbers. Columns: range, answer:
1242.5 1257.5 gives 42.31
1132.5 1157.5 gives 42.76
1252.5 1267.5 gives 44.2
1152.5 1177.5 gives 18.6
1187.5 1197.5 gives 43.54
